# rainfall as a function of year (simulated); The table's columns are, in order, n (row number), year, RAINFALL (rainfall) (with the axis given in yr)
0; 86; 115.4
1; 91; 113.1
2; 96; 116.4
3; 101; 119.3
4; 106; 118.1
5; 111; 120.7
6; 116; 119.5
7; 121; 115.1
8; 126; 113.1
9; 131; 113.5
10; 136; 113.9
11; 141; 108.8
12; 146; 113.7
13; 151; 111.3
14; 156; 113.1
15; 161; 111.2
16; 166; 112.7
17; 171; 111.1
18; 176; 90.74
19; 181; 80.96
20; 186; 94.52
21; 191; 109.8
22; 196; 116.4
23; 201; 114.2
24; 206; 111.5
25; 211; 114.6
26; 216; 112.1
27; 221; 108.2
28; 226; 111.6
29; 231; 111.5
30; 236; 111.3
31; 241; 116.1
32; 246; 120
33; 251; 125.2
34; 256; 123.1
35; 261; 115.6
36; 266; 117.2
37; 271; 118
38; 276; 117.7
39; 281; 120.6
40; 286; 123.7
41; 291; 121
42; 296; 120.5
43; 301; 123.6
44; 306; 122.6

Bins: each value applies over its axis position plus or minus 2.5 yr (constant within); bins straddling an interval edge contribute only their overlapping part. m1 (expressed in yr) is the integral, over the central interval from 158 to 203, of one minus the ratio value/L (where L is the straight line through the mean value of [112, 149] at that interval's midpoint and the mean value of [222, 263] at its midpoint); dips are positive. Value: 4.1 yr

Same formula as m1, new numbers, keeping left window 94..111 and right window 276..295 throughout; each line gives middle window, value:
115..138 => 0.8 yr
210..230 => 1.5 yr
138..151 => 0.8 yr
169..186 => 3.7 yr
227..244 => 1.0 yr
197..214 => 0.9 yr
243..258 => -0.2 yr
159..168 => 0.6 yr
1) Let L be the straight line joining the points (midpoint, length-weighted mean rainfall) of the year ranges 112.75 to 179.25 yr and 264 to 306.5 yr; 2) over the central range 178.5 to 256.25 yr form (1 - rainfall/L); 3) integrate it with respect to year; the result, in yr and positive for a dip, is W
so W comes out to 3.4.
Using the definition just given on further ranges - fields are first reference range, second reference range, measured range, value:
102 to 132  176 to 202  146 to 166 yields -0.7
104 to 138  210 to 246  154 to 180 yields 2.0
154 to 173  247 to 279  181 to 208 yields 1.8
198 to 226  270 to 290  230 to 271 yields -0.4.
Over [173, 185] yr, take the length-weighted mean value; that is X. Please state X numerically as 88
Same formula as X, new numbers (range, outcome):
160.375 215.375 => 106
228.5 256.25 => 117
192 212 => 114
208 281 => 116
